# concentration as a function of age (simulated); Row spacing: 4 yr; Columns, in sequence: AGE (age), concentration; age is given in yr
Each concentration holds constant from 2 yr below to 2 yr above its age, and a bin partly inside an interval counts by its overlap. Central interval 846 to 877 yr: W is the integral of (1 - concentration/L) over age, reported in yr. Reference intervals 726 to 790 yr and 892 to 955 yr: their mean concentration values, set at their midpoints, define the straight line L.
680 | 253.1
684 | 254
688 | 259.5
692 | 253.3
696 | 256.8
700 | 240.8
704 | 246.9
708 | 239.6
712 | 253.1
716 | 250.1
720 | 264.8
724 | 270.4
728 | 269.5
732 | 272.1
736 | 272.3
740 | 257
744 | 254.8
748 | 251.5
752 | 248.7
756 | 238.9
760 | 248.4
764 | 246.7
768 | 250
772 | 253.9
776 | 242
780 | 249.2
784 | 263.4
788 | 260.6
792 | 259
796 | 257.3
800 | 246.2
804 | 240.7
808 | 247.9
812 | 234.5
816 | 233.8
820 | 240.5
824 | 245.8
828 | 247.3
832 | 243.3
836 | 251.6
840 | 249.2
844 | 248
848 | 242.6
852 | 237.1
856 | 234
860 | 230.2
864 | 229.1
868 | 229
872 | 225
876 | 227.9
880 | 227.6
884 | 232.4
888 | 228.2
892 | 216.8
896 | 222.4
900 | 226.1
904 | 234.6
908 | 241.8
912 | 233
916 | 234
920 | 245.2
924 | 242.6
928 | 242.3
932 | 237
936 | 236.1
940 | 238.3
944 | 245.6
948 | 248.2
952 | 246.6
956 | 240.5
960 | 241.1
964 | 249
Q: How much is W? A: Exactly 1.5 yr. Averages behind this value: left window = 255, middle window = 232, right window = 238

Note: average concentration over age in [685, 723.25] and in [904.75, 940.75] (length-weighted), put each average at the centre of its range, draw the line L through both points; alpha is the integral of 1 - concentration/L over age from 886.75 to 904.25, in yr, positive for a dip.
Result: 1.2 yr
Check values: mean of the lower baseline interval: 252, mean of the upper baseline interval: 239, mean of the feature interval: 225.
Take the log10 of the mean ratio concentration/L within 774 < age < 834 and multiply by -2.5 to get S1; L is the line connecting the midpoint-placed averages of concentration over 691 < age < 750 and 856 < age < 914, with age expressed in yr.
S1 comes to -0.02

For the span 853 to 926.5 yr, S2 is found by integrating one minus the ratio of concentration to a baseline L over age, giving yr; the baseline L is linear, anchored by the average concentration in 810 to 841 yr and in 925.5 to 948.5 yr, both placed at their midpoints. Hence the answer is 3.2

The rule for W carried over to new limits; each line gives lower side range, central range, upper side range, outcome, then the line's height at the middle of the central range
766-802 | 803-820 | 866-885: 0.46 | 246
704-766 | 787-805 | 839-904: -0.60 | 245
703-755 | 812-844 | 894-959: 0.50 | 248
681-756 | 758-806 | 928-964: 0.11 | 252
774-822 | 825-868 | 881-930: 0.09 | 241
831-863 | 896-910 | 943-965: 0.62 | 243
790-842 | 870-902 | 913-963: 2.31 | 243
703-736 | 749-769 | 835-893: 0.47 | 253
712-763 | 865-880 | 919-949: 1.17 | 247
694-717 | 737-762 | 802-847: -0.45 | 246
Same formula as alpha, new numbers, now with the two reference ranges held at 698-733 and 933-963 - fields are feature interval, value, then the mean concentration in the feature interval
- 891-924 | 1.60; 233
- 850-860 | 0.54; 234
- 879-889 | 0.67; 230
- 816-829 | 0.37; 243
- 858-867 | 0.65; 230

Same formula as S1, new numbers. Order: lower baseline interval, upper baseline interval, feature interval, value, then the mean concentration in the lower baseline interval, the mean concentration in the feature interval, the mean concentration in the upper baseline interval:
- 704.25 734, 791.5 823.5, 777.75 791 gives -0.040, 259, 258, 244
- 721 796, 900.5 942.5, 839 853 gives 0.009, 256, 244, 238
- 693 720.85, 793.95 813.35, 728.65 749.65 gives -0.059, 250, 262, 246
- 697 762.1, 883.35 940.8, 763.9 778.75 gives 0.008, 255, 248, 234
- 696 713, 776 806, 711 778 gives -0.028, 246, 256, 253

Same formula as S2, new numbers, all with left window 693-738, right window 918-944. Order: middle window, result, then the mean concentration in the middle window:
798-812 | 0.4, 243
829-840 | 0.0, 248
